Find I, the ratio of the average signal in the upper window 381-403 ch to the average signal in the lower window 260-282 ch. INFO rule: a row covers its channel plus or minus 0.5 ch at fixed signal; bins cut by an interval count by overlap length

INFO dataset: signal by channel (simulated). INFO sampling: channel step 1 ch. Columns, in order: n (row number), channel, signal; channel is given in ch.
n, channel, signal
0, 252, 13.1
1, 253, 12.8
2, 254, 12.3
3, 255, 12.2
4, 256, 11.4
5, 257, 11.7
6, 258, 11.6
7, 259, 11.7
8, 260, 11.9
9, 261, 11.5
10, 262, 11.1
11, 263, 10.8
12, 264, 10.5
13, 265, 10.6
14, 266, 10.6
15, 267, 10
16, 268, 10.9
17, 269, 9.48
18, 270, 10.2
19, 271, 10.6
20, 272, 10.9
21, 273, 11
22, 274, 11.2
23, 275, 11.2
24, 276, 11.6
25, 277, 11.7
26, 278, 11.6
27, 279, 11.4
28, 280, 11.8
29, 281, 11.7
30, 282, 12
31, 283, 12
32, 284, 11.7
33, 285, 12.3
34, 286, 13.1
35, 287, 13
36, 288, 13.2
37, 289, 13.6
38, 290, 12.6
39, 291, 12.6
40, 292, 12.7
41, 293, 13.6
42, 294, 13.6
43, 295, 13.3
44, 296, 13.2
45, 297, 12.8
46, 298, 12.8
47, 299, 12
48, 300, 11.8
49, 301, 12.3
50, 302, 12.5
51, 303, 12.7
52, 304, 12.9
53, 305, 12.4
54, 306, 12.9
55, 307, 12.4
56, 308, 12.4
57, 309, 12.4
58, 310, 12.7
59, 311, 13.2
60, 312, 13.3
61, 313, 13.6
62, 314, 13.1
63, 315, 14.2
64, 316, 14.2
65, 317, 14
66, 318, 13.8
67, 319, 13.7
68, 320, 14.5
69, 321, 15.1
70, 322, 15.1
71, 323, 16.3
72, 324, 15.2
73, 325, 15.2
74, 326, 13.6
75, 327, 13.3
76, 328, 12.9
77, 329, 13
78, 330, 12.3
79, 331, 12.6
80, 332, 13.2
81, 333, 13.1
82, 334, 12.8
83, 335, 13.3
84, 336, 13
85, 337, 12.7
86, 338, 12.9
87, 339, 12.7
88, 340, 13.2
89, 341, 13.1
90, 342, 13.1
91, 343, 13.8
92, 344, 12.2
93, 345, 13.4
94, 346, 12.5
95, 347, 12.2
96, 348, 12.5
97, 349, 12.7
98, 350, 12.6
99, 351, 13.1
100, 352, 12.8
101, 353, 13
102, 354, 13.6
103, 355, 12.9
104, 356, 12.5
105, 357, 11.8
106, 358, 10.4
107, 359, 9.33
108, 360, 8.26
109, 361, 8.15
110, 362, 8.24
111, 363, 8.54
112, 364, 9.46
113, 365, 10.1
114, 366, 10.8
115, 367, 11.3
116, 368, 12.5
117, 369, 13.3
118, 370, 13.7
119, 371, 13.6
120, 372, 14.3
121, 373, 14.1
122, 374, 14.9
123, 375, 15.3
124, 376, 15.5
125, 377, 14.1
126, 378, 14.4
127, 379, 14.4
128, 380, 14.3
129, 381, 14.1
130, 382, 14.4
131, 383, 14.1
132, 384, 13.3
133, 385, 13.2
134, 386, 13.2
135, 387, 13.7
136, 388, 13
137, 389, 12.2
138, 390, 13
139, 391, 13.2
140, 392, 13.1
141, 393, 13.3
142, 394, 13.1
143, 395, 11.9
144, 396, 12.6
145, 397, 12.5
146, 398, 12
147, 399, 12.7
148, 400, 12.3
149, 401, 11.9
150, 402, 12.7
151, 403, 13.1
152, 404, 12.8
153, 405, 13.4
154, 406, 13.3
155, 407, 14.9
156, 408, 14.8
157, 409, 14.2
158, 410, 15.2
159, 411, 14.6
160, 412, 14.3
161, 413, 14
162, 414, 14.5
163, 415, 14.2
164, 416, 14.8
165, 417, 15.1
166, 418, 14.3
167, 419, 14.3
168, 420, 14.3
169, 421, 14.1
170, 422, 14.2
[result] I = 1.18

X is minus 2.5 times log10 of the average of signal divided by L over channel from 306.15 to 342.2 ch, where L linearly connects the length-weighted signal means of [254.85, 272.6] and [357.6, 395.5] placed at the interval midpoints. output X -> -0.14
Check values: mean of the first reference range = 11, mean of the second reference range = 12.6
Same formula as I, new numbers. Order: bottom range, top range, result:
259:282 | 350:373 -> 1.04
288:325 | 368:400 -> 1.01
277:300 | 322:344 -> 1.07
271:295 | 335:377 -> 1.01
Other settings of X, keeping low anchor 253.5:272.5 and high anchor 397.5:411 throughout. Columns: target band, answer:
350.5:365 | 0.16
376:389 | -0.07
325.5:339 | -0.07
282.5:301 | -0.11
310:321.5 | -0.16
